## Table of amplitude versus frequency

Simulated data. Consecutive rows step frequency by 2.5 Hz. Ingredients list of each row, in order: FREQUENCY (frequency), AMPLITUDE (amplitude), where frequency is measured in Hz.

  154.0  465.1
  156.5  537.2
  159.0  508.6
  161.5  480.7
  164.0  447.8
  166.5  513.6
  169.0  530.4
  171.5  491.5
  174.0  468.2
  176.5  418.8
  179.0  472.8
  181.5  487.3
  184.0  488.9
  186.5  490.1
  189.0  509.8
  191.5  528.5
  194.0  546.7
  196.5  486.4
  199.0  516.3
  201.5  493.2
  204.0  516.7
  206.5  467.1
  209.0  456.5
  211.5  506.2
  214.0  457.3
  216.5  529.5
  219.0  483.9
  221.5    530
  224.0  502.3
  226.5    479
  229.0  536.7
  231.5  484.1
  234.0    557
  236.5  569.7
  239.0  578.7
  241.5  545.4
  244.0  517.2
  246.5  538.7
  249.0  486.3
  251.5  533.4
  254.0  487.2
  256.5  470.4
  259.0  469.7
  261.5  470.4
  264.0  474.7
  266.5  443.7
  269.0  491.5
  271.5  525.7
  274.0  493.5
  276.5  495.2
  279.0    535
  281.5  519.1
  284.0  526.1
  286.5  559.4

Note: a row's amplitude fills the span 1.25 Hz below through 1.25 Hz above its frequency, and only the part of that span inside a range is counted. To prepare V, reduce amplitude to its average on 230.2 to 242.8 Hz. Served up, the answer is 547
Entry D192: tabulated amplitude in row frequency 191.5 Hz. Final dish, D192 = 528.5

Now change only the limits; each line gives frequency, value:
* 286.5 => 559.4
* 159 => 508.6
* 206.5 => 467.1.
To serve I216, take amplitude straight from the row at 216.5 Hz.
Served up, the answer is 529.5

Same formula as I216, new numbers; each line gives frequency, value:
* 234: 557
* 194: 546.7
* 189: 509.8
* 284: 526.1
